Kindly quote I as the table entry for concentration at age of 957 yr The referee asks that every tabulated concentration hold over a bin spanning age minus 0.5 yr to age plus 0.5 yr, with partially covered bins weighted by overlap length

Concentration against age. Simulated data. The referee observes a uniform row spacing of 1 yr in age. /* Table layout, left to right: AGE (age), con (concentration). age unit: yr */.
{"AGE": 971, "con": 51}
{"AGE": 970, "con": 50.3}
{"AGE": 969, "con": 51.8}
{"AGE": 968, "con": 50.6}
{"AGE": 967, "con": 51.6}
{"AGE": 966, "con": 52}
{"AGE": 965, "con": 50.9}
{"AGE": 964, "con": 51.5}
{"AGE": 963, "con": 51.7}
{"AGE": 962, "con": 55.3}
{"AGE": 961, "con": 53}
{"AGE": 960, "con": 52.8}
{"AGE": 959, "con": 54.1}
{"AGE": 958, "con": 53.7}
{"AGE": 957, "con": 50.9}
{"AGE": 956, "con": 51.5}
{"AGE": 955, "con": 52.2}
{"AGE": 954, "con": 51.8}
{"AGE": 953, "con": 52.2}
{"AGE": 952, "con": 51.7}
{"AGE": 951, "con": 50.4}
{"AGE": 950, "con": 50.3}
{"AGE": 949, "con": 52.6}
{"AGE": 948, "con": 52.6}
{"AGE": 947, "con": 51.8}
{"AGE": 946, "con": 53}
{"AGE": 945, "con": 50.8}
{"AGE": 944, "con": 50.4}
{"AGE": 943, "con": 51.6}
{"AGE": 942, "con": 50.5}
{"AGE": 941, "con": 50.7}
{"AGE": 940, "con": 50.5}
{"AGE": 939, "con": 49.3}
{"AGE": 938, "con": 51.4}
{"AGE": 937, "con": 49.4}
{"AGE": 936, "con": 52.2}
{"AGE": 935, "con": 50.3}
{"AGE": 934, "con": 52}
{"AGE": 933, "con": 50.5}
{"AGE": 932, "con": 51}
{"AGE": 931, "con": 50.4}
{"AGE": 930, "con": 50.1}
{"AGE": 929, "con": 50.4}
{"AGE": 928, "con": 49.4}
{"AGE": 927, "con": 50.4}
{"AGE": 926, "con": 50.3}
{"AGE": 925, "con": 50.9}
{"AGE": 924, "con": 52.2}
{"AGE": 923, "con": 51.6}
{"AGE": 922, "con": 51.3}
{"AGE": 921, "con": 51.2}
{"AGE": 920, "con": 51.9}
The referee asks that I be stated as 50.9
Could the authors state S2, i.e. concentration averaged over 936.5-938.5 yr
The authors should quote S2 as 50.4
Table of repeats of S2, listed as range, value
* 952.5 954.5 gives 52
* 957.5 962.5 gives 53.8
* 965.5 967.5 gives 51.8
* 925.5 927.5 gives 50.3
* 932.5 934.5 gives 51.2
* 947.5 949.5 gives 52.6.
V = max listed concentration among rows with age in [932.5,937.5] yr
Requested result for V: 52.2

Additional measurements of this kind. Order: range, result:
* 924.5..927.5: 50.9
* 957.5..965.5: 55.3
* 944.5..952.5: 53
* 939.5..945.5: 51.6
